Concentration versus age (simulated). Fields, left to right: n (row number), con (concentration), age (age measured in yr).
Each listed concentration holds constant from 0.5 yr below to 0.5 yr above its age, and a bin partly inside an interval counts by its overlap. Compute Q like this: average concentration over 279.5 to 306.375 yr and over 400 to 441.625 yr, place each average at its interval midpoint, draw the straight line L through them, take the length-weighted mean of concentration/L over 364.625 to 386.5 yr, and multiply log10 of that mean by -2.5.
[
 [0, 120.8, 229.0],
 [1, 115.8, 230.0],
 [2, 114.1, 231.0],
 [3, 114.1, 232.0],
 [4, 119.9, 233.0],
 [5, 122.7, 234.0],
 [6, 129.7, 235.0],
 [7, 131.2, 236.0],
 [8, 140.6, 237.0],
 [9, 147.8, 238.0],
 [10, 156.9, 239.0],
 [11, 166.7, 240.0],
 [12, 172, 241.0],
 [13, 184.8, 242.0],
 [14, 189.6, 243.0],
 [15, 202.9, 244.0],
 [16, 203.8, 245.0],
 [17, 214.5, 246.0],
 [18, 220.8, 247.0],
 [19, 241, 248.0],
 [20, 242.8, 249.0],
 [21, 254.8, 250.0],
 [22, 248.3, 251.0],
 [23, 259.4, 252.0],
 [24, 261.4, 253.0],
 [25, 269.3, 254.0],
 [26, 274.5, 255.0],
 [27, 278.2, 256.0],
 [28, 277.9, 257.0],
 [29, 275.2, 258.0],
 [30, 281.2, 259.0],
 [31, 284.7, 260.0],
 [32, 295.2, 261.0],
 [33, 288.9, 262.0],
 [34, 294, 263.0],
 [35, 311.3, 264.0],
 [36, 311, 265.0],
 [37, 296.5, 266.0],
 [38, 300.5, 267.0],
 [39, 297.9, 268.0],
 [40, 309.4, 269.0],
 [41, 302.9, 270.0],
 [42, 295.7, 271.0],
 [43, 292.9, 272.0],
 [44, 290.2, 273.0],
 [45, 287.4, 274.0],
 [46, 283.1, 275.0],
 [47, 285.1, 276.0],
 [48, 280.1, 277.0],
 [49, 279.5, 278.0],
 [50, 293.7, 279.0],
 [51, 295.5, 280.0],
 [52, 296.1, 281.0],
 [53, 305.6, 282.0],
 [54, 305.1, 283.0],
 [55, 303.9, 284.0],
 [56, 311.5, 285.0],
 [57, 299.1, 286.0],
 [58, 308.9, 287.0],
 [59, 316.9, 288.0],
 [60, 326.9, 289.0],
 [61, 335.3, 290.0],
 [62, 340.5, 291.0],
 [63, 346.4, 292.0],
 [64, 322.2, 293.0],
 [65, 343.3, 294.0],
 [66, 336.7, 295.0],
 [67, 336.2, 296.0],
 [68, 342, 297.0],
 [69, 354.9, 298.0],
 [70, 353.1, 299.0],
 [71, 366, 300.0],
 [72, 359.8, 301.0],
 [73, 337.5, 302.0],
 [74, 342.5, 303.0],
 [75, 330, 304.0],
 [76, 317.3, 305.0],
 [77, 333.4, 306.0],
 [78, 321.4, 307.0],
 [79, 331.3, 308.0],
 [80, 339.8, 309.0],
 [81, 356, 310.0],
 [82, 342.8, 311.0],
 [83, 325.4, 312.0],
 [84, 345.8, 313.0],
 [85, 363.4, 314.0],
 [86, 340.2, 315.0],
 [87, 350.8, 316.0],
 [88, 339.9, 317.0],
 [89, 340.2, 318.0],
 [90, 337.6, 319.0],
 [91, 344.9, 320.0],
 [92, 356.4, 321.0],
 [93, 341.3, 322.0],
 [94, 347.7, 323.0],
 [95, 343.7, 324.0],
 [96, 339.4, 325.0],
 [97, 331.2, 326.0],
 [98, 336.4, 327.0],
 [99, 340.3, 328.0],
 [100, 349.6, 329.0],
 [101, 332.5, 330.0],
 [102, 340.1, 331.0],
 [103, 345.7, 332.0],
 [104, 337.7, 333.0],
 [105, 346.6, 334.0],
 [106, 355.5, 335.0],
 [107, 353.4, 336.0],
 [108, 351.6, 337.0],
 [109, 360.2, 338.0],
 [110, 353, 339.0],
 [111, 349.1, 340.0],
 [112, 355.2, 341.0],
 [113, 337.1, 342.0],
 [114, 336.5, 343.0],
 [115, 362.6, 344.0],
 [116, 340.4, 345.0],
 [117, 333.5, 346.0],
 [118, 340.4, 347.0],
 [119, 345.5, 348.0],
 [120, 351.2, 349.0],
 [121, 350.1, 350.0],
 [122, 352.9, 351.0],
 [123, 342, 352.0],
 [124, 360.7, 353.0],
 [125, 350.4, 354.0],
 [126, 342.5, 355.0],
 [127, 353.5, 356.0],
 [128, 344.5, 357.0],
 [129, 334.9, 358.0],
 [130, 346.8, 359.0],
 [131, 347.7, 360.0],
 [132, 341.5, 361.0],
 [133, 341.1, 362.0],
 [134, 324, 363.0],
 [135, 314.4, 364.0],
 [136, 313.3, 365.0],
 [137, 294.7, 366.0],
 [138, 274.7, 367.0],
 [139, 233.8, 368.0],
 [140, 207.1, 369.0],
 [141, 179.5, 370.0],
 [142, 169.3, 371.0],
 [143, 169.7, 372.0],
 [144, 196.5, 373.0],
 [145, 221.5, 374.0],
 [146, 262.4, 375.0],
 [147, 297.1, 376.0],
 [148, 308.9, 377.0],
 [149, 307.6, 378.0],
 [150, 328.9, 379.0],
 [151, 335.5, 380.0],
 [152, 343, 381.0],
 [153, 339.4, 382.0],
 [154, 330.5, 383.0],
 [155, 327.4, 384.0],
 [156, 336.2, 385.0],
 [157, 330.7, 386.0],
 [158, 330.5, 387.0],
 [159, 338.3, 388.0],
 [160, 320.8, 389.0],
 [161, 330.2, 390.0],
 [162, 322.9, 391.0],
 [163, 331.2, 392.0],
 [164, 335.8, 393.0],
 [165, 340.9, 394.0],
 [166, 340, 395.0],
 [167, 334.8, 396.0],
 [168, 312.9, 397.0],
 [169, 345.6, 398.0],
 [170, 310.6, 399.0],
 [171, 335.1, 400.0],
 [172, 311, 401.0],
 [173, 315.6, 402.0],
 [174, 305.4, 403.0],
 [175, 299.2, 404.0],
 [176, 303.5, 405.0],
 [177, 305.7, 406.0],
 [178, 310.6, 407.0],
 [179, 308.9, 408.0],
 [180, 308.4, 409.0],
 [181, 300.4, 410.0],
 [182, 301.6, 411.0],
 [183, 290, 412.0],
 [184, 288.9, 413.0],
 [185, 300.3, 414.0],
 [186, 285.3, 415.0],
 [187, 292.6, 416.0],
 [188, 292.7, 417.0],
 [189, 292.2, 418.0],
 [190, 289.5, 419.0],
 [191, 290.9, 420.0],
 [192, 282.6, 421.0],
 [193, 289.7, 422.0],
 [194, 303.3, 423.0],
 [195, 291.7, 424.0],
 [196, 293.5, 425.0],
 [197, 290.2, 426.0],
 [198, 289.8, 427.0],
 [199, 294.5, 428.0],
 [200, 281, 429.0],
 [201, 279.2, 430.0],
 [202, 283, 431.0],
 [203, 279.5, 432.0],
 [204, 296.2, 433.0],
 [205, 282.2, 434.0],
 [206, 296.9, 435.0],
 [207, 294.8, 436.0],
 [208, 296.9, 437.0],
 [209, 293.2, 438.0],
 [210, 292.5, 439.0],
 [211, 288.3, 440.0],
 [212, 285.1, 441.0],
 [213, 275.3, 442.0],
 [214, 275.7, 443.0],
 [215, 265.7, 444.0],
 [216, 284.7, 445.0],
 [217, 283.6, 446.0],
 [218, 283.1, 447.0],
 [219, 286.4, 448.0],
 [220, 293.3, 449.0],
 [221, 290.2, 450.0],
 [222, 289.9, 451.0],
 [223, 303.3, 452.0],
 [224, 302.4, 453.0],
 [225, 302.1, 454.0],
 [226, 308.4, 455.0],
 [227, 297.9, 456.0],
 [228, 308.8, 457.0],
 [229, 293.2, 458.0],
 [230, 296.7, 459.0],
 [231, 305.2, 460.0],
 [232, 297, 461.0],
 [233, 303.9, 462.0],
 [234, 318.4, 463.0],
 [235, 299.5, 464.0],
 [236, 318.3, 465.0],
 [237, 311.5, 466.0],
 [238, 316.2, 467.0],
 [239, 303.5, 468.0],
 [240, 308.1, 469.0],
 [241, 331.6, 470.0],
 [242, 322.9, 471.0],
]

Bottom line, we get 0.11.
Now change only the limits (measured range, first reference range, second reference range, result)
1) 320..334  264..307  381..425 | -0.09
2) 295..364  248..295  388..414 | -0.13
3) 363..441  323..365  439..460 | 0.06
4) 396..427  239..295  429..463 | -0.05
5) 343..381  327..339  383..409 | 0.10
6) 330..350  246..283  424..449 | -0.22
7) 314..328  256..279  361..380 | -0.22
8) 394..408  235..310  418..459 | -0.11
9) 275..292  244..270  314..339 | -0.02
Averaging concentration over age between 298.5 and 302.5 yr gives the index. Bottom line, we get 354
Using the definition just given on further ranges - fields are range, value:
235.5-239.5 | 144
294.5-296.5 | 336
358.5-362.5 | 344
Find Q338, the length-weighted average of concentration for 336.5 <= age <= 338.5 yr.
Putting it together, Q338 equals 356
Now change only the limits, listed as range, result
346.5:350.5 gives 347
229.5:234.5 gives 117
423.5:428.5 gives 292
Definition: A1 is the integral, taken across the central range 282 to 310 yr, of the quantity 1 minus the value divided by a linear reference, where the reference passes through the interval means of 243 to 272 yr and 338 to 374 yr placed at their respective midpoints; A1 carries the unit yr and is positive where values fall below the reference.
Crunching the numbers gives -4.4 yr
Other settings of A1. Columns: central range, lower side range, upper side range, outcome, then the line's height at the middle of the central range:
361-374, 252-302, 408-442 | 1.9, 297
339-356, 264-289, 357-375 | -4.2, 278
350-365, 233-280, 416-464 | -3.9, 272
